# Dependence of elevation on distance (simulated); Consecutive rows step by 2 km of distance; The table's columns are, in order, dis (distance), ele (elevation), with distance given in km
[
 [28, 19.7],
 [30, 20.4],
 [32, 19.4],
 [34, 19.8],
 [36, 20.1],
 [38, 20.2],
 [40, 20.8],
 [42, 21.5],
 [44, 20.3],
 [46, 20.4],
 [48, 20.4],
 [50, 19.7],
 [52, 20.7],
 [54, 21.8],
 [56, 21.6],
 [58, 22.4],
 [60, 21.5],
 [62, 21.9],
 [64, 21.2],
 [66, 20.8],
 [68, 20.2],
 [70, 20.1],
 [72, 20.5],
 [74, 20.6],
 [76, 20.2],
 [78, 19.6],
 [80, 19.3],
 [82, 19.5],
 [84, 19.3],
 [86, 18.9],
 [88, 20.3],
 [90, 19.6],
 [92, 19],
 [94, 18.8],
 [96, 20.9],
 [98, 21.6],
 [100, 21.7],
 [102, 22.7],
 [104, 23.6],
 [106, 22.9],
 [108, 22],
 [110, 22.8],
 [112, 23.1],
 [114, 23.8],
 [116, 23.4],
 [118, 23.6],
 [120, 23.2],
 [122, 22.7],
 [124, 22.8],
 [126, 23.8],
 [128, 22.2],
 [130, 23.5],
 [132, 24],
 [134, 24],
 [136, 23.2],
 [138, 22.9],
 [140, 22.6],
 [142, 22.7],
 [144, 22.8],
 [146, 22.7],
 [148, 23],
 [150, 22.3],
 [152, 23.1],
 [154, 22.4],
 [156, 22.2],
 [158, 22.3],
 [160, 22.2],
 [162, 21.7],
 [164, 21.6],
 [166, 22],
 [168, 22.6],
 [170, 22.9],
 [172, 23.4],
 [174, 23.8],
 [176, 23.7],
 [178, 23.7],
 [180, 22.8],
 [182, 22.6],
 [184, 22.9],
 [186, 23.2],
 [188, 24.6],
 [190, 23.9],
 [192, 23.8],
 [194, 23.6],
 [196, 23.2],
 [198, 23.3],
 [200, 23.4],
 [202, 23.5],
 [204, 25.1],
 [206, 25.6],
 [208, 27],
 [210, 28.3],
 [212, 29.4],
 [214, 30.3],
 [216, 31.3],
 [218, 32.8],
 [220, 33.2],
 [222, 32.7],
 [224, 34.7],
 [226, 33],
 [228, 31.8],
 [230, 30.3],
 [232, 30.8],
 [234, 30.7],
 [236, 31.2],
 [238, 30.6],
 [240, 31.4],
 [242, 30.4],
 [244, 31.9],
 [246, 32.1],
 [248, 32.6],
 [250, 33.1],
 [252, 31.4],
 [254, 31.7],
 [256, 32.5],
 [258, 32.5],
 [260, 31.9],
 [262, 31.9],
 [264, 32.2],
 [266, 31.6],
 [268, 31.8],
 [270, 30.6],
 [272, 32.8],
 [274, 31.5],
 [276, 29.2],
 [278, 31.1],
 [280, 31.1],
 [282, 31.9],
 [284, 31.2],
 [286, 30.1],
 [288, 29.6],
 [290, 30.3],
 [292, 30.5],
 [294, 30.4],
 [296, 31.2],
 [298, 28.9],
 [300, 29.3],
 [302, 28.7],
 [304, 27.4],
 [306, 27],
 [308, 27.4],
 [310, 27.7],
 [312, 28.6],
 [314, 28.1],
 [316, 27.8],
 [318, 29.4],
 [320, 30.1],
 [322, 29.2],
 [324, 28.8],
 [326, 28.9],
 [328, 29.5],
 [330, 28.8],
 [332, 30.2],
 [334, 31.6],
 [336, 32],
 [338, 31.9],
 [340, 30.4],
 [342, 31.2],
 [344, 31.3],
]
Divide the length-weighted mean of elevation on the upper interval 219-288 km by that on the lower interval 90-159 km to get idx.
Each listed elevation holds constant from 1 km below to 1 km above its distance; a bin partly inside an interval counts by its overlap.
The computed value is 1.40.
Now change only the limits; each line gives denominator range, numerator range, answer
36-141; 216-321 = 1.43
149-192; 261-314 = 1.32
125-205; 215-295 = 1.37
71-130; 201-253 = 1.42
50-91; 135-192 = 1.12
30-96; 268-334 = 1.46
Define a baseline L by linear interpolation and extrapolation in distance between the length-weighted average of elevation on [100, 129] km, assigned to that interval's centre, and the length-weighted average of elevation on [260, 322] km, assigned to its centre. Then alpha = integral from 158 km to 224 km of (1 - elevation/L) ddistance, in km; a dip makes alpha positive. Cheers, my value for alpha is 2.2 km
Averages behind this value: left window 23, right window 30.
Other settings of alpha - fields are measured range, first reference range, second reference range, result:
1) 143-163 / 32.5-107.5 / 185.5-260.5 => 2.3 km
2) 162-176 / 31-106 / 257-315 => 1.3 km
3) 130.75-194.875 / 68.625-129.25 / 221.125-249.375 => 7.9 km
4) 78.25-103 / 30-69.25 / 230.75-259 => 3.2 km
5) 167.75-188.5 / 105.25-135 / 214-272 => 3.0 km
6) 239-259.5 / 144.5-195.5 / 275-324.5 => -3.9 km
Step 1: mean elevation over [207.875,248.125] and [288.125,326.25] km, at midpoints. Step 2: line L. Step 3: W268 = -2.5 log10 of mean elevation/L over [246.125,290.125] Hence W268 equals -0.049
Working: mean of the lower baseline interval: 31.3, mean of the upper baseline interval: 28.9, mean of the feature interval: 31.5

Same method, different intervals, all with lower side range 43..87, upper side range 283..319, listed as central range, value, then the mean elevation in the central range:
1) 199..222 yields -0.10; 28.4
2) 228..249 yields -0.17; 31.2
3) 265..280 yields -0.12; 31.2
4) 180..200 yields 0.07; 23.4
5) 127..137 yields -0.02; 23.4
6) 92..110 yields 0.01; 21.7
